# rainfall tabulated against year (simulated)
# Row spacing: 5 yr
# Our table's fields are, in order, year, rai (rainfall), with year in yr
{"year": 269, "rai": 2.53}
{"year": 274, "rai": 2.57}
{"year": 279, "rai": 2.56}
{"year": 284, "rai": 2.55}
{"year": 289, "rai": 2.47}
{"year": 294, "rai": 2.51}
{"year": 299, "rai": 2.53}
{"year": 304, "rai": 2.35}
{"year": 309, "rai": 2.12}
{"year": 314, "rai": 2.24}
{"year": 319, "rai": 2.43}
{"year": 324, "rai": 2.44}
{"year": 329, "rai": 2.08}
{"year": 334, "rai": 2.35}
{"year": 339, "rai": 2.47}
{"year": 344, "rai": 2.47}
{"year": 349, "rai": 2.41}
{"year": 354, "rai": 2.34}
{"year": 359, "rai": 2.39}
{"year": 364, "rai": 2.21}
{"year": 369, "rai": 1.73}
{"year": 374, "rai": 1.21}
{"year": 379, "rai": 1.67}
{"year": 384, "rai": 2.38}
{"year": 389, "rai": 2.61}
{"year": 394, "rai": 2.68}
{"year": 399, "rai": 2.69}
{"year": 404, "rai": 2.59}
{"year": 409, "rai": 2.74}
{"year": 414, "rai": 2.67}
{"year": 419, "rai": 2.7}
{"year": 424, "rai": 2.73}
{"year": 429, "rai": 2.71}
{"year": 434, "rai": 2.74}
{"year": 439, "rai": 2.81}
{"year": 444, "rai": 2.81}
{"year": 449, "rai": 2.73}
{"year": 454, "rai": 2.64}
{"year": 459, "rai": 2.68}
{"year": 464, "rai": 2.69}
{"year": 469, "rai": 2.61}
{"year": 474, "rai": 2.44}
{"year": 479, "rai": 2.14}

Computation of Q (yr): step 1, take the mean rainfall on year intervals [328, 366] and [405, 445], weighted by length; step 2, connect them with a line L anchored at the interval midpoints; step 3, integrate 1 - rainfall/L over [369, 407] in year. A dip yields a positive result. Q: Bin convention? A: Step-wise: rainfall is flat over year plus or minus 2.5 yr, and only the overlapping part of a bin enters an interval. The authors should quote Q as 4.9 yr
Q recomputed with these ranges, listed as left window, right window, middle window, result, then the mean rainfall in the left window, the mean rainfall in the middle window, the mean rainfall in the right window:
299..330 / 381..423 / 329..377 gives 5.4 yr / 2.31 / 2.17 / 2.62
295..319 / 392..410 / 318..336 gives 0.7 yr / 2.34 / 2.32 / 2.67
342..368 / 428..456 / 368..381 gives 4.9 yr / 2.33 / 1.51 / 2.74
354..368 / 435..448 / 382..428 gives -1.9 yr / 2.25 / 2.65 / 2.79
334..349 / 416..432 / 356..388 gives 7.2 yr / 2.44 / 1.97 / 2.71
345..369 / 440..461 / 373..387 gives 3.2 yr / 2.28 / 1.84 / 2.72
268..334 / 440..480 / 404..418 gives -0.7 yr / 2.41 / 2.68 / 2.62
